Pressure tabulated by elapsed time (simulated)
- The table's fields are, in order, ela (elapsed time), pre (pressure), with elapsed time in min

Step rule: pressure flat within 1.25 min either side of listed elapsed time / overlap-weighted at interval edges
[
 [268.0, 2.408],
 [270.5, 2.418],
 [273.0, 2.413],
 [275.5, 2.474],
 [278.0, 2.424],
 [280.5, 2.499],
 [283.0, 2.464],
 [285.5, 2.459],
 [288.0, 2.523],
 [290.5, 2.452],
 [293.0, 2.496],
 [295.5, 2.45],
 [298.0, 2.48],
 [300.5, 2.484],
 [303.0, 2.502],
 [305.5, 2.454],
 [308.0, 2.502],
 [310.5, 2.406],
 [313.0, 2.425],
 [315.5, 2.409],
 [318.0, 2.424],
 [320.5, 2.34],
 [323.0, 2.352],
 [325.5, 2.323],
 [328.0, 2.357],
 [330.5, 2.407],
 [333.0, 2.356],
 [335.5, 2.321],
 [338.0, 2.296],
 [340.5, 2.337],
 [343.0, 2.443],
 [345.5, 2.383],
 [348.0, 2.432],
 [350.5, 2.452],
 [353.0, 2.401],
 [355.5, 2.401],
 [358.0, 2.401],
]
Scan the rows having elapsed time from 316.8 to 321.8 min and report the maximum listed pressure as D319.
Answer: 2.424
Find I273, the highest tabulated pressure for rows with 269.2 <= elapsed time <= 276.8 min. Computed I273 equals 2.474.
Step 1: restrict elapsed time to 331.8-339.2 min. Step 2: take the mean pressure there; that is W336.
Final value 2.32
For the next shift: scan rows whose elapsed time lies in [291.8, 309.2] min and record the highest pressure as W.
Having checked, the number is 2.502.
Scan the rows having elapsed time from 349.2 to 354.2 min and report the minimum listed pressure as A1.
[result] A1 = 2.401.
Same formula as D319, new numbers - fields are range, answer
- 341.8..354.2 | 2.452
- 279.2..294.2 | 2.523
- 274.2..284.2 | 2.499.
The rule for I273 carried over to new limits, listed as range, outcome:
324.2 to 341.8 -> 2.407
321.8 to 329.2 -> 2.357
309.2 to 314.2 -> 2.425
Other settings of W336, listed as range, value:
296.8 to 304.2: 2.49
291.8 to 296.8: 2.47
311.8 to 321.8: 2.4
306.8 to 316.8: 2.44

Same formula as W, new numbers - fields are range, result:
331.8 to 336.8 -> 2.356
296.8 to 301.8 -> 2.484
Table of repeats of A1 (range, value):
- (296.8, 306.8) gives 2.454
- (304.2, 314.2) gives 2.406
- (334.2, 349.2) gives 2.296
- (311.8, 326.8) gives 2.323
